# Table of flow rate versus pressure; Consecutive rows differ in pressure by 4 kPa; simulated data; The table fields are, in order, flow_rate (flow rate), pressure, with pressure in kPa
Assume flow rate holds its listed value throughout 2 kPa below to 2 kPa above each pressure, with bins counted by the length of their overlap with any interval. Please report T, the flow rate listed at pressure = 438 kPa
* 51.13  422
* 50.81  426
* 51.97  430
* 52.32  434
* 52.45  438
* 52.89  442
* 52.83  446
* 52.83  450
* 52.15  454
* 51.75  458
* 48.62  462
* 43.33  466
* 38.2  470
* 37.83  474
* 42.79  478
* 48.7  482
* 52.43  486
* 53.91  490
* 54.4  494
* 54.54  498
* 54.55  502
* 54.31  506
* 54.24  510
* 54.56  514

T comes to 52.45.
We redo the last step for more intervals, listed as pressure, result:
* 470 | 38.2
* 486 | 52.43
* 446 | 52.83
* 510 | 54.24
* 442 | 52.89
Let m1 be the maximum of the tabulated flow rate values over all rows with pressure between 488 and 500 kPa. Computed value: 54.54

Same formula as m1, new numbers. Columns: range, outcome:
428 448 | 52.89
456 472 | 51.75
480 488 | 52.43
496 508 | 54.55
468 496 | 54.4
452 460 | 52.15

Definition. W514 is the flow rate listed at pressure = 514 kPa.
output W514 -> 54.56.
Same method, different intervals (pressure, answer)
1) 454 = 52.15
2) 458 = 51.75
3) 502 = 54.55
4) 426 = 50.81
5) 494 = 54.4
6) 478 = 42.79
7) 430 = 51.97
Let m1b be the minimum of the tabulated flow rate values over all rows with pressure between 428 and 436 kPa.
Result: 51.97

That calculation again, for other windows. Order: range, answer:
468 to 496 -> 37.83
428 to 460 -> 51.75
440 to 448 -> 52.83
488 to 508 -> 53.91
